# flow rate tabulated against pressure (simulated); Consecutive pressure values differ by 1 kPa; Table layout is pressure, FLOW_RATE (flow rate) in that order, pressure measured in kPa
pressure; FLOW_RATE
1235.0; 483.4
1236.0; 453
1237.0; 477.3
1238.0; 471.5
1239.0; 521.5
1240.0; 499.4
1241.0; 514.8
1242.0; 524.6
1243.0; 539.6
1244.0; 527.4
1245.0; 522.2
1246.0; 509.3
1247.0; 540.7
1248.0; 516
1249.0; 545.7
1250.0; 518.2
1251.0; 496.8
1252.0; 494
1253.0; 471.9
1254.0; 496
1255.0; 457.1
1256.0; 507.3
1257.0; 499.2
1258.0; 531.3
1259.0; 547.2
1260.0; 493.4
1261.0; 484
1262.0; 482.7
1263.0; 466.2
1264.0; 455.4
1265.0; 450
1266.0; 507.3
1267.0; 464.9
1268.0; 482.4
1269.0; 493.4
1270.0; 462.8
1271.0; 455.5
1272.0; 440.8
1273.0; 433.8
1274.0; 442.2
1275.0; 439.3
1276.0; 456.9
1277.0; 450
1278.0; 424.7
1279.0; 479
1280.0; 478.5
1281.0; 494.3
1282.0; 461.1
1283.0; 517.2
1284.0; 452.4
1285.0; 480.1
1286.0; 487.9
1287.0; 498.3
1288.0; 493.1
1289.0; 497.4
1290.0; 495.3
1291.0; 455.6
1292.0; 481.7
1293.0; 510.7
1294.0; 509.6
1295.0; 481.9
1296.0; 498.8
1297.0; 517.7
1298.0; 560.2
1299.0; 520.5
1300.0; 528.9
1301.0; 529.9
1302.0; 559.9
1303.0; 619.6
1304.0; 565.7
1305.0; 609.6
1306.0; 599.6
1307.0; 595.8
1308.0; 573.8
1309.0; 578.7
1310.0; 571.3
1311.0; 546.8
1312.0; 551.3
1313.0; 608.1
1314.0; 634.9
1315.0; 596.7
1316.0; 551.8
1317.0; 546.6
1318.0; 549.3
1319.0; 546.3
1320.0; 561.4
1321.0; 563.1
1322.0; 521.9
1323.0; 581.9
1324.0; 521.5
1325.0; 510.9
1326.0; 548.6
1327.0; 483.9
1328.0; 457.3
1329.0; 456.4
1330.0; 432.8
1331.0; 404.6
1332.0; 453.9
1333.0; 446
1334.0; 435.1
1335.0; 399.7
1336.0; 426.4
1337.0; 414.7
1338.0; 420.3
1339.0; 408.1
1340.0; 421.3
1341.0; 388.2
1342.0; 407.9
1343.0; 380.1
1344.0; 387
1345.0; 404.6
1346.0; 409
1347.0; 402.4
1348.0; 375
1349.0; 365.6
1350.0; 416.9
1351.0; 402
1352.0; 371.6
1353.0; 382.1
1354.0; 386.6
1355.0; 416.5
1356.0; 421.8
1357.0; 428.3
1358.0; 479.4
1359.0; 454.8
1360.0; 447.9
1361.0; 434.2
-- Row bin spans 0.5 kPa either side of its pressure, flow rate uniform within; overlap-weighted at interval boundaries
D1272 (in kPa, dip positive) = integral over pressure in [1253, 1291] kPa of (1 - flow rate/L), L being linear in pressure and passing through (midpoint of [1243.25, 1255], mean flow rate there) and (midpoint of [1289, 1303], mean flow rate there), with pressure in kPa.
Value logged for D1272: 2.7 kPa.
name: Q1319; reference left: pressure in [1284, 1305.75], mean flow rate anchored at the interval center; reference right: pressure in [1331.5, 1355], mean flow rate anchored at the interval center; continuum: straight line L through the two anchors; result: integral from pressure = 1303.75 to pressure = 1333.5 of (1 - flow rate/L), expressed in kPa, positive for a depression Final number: -4.8 kPa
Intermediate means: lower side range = 519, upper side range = 405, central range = 539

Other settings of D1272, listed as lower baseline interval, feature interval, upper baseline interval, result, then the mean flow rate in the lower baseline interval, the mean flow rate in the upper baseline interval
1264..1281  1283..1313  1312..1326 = -0.9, 461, 560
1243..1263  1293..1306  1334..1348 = -2.6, 507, 405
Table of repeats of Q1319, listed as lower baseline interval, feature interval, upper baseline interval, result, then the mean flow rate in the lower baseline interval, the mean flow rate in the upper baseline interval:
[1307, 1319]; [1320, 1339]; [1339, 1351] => 0.47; 573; 397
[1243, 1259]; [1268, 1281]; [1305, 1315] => 2.01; 511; 586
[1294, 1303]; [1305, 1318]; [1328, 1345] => -2.34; 529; 418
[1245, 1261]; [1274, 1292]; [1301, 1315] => 2.49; 508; 584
